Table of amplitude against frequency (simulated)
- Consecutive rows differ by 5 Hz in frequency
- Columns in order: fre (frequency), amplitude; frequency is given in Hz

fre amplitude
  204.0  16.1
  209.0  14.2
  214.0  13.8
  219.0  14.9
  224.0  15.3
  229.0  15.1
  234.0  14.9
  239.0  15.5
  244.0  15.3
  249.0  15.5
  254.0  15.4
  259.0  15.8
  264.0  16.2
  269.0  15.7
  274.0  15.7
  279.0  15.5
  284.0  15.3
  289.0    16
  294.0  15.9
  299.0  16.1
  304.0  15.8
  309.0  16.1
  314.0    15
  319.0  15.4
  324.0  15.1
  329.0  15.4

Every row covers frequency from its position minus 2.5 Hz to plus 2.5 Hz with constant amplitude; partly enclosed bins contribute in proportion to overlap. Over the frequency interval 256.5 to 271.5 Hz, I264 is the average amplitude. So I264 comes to 15.9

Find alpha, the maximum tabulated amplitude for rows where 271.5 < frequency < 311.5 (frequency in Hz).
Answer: 16.1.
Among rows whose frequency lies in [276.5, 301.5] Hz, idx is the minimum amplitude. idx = 15.3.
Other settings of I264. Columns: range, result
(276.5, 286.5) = 15.4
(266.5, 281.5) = 15.6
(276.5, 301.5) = 15.8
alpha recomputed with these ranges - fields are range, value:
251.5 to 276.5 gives 16.2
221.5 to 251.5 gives 15.5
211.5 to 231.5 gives 15.3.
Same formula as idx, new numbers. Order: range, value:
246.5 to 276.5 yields 15.4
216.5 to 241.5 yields 14.9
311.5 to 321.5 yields 15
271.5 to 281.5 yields 15.5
